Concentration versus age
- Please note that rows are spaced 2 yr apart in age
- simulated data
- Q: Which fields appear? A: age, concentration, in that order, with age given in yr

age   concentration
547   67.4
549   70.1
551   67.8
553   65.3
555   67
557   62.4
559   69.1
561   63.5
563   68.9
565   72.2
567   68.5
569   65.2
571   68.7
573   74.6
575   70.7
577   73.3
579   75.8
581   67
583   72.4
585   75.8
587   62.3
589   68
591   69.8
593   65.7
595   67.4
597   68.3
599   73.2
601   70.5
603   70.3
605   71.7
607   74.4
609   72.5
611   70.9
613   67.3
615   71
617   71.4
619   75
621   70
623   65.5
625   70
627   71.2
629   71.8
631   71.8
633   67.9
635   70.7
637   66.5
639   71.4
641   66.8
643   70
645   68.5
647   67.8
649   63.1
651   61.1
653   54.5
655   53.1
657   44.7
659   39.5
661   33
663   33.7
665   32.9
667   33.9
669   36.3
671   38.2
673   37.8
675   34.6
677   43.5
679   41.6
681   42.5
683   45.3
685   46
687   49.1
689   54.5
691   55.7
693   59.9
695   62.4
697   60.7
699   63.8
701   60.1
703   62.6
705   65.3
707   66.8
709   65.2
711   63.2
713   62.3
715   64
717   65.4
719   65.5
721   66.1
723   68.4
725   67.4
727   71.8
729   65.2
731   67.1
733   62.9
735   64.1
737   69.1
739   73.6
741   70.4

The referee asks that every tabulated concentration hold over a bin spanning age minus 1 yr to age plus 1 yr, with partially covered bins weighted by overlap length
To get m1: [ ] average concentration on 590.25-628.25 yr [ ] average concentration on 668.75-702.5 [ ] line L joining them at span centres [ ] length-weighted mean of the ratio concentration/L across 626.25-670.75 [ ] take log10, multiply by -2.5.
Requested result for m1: 0.071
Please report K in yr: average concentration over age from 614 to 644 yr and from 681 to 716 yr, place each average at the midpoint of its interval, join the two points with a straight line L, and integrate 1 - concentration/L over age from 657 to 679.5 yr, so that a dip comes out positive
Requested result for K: 9.4 yr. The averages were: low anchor 70.1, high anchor 58.8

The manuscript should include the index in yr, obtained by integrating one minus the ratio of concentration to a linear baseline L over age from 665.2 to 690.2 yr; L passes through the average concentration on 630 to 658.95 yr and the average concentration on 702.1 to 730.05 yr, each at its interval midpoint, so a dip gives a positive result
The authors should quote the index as 8.80 yr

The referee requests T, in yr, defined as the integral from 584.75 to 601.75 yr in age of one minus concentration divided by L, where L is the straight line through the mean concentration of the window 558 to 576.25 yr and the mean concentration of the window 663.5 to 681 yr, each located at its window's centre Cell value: -2.1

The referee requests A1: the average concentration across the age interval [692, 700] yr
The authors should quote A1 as 61.7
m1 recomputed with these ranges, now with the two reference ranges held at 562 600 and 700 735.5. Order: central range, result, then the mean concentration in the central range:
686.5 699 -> 0.14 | 57.9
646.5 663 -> 0.31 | 50.5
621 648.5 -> -0.02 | 69.1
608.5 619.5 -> -0.04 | 71.1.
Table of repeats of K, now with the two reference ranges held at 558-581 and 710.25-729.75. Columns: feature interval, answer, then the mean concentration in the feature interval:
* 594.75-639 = -1.17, 70.5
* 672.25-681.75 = 3.84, 40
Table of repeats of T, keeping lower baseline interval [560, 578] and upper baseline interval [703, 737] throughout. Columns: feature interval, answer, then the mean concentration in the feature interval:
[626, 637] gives -0.38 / 70.3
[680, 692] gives 3.19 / 48.8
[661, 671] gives 4.86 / 34.5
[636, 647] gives -0.15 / 68.6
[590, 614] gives -0.52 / 70.2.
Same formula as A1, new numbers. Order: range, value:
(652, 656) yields 53.8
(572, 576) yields 72.7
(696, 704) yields 61.8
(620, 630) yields 69.7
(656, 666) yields 36.8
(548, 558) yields 66.5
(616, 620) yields 73.2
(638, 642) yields 69.1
